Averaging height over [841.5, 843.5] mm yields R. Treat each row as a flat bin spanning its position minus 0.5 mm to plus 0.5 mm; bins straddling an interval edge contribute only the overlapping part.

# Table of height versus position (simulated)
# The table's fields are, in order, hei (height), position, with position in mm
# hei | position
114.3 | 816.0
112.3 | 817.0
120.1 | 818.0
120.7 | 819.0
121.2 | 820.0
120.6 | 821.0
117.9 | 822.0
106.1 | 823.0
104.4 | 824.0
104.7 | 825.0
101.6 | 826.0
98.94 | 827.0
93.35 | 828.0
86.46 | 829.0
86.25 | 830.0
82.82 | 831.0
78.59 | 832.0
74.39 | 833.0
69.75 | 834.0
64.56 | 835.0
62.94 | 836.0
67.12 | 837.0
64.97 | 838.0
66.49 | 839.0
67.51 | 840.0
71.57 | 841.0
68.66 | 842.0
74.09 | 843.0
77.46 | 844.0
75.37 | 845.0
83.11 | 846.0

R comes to 71.4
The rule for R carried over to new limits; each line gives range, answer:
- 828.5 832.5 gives 83.5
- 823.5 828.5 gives 101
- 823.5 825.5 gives 105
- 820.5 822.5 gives 119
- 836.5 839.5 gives 66.2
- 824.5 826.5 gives 103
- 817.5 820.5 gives 121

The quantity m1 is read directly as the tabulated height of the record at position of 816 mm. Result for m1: 114.3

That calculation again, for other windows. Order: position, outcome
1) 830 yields 86.25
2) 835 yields 64.56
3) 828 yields 93.35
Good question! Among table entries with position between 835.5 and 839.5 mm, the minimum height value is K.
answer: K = 62.94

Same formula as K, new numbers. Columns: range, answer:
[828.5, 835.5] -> 64.56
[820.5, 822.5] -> 117.9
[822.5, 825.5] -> 104.4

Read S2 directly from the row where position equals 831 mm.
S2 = 82.82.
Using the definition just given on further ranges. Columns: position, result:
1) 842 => 68.66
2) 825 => 104.7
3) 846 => 83.11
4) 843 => 74.09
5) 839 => 66.49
